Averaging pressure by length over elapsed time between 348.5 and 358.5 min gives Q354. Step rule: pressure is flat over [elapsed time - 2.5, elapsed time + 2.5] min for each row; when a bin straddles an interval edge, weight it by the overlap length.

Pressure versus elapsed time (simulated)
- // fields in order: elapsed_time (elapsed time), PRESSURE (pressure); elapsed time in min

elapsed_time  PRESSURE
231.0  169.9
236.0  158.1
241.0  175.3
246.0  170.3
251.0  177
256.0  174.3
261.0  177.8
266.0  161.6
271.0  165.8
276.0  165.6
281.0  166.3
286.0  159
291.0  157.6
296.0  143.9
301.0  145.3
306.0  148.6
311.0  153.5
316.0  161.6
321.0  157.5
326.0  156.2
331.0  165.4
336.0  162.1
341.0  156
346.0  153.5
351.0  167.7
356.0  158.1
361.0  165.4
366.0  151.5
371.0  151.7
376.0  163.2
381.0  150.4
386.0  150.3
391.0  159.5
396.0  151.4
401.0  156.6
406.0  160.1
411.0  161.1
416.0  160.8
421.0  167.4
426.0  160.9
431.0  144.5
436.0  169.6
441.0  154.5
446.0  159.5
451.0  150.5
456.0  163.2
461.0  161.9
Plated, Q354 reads 163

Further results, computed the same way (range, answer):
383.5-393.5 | 155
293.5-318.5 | 151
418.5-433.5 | 158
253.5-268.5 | 171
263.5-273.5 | 164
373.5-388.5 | 155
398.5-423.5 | 161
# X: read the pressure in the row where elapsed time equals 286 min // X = 159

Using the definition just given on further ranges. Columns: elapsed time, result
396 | 151.4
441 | 154.5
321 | 157.5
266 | 161.6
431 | 144.5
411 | 161.1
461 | 161.9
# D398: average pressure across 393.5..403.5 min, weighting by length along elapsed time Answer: 154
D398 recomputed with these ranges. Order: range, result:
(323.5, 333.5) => 161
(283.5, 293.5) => 158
